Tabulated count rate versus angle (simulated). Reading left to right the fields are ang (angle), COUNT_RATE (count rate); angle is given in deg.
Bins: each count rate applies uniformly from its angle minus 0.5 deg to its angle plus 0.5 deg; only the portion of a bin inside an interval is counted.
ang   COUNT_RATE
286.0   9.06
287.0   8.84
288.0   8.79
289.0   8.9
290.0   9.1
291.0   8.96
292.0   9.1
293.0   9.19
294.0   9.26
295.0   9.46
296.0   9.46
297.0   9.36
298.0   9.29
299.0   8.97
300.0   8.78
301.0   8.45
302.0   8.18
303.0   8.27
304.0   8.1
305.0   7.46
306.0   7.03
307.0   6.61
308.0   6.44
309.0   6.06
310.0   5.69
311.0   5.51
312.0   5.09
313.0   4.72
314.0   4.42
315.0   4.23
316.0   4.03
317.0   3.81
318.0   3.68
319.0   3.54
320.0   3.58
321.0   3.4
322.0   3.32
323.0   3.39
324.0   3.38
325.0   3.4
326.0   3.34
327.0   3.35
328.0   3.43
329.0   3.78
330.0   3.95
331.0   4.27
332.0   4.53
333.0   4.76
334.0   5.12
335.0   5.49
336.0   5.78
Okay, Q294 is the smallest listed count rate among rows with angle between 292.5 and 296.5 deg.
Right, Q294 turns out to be 9.19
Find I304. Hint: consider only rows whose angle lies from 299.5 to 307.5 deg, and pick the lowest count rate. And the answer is 6.61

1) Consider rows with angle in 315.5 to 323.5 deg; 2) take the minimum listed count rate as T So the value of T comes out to 3.32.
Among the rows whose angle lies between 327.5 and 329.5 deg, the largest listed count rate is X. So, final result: 3.78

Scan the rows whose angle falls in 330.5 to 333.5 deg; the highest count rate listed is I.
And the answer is 4.76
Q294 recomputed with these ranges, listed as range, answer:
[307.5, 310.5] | 5.69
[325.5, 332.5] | 3.34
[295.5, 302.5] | 8.18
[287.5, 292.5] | 8.79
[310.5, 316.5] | 4.03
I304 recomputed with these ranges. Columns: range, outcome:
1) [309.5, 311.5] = 5.51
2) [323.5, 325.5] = 3.38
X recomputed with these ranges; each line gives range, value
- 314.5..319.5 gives 4.23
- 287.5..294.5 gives 9.26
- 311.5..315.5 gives 5.09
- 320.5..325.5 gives 3.4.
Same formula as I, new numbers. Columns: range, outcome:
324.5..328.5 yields 3.43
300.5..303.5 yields 8.45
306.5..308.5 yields 6.61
